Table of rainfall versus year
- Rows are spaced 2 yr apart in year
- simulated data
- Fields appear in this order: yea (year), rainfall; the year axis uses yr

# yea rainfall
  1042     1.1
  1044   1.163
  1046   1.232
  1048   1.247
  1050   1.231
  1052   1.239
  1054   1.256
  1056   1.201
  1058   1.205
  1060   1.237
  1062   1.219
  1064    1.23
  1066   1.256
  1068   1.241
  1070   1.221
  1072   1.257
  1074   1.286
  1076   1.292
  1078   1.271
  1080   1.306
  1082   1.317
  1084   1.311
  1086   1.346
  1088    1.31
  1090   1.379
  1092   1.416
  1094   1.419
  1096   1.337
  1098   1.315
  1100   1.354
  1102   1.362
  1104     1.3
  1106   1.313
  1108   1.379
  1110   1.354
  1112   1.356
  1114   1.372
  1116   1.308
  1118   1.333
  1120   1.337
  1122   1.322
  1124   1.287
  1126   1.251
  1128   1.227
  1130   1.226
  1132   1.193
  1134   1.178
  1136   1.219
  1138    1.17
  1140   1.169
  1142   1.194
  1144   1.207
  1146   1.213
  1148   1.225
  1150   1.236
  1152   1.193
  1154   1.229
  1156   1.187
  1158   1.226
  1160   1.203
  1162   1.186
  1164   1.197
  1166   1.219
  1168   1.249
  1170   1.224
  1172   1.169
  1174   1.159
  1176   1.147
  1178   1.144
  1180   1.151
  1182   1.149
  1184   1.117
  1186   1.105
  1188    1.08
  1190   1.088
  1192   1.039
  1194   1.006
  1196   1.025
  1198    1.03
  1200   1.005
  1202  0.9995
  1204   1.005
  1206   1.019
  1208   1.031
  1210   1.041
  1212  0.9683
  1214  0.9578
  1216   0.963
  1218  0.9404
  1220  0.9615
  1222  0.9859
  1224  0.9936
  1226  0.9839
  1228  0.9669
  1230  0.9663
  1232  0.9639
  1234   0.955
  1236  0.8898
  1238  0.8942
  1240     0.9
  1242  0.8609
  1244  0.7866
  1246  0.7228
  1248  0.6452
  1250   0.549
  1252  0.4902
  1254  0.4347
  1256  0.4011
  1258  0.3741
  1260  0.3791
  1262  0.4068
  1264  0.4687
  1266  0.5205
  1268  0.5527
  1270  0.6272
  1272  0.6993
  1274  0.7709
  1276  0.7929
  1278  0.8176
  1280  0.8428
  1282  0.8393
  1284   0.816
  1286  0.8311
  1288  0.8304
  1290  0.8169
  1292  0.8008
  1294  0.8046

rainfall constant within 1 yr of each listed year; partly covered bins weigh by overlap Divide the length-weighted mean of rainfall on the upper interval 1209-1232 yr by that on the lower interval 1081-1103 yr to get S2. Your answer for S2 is 0.7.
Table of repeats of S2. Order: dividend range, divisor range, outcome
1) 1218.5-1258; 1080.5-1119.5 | 0.59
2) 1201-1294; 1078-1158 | 0.62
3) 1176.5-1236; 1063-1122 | 0.77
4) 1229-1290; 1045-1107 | 0.55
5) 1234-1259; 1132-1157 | 0.56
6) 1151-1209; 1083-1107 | 0.83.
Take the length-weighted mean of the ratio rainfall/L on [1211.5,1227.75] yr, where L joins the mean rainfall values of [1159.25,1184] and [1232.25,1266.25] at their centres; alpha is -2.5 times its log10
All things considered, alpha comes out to -0.151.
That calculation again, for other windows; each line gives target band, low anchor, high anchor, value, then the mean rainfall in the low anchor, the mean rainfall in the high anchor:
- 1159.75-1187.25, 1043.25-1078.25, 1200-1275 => -0.23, 1.24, 0.789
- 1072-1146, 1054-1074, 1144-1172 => -0.06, 1.23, 1.21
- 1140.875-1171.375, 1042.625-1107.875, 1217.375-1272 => -0.19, 1.28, 0.725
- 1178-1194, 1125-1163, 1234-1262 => -0.13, 1.21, 0.643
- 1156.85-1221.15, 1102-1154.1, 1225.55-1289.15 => -0.08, 1.26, 0.716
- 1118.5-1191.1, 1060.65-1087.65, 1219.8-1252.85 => -0.13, 1.27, 0.853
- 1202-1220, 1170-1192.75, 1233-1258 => -0.07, 1.13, 0.697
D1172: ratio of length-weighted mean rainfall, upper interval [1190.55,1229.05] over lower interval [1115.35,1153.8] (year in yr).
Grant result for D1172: 0.81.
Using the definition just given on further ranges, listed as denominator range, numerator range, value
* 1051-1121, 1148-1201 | 0.88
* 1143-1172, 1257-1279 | 0.48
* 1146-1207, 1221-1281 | 0.64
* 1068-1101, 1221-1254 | 0.63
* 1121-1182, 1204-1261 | 0.68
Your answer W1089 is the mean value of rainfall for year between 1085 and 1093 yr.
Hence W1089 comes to 1.36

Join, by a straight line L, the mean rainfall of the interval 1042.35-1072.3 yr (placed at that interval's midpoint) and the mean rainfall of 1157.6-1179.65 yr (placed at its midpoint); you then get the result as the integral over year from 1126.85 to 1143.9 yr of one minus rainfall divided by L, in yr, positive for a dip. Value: 0.0 yr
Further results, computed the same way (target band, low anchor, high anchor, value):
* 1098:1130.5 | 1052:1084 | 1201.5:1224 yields -4.2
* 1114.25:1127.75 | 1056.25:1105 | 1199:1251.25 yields -1.3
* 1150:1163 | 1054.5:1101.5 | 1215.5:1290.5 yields -1.9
